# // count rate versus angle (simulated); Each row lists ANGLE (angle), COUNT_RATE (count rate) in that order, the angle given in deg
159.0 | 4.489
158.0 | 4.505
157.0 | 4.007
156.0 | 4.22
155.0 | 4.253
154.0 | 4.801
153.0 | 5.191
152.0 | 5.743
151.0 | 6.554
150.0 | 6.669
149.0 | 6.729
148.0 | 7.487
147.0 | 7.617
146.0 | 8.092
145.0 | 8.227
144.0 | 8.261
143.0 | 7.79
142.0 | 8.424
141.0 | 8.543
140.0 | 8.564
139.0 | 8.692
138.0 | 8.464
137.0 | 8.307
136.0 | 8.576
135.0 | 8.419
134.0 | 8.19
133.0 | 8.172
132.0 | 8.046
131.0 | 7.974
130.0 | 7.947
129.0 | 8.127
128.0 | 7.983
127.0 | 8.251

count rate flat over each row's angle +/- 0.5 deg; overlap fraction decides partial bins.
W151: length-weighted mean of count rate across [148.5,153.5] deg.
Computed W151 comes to 6.18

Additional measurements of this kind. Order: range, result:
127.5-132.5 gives 8.02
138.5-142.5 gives 8.56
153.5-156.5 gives 4.42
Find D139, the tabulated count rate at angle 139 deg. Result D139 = 8.692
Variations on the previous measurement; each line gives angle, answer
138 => 8.464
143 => 7.79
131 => 7.974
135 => 8.419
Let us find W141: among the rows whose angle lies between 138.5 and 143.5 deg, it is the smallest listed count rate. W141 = 7.79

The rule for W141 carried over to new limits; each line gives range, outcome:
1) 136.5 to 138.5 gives 8.307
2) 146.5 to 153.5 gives 5.191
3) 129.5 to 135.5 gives 7.947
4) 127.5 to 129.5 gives 7.983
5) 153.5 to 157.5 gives 4.007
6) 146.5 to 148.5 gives 7.487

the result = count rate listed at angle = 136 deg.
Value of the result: 8.576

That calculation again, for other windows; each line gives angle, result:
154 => 4.801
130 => 7.947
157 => 4.007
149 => 6.729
